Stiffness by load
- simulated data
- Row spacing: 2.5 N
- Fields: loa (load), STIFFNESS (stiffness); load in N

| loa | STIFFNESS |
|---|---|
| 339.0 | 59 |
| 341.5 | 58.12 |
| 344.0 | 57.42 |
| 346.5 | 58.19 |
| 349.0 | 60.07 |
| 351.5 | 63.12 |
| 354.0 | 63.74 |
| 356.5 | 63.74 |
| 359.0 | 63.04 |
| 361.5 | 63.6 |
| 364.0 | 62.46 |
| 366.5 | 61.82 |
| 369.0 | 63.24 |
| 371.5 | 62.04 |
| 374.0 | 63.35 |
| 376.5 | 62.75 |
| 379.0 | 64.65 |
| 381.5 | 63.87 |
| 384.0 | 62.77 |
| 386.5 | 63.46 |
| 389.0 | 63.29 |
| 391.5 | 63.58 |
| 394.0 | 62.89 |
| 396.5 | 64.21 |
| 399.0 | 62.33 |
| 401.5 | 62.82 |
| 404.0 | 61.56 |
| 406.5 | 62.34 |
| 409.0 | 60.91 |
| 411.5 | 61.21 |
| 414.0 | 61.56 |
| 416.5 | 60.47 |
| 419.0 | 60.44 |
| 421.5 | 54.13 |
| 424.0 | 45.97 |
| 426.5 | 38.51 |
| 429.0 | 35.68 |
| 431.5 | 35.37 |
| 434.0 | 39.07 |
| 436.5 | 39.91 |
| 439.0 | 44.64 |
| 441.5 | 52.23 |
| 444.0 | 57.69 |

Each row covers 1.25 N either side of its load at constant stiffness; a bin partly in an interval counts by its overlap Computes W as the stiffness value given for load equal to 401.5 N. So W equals 62.82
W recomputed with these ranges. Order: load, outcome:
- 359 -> 63.04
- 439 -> 44.64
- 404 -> 61.56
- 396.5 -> 64.21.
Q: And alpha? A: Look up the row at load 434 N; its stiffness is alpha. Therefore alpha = 39.07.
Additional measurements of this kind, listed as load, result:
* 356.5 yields 63.74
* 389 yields 63.29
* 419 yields 60.44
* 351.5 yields 63.12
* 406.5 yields 62.34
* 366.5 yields 61.82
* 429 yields 35.68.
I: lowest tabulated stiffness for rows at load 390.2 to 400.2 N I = 62.33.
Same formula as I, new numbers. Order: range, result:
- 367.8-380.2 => 62.04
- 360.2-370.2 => 61.82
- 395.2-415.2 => 60.91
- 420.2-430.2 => 35.68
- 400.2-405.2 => 61.56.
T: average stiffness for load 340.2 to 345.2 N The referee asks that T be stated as 57.8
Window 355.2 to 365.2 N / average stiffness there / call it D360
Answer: 63.2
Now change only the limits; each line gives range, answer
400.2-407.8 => 62.2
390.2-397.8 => 63.6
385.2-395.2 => 63.3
